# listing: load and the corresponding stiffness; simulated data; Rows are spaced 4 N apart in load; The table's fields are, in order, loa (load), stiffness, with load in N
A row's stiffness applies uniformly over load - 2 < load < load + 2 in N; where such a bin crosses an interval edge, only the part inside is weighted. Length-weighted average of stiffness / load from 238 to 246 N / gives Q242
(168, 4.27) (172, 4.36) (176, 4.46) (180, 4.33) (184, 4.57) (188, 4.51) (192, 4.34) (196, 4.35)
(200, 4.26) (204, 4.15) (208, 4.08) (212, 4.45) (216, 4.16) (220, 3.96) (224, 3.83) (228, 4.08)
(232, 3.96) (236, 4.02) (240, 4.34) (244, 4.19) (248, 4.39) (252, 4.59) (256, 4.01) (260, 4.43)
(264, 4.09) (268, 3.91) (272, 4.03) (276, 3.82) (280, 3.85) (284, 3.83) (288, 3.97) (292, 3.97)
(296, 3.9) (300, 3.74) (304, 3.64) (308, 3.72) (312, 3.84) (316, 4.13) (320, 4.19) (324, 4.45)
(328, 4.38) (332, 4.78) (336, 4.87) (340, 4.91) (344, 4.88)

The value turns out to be 4.27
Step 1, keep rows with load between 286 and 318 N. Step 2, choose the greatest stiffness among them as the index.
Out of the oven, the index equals 4.13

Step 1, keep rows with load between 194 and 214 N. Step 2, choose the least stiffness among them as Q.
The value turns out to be 4.08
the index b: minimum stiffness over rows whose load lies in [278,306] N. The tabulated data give 3.64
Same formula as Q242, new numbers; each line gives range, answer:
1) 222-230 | 3.96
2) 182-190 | 4.54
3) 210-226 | 4.1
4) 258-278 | 4.06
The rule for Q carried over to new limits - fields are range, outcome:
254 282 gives 3.82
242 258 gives 4.01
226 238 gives 3.96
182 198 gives 4.34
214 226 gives 3.83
